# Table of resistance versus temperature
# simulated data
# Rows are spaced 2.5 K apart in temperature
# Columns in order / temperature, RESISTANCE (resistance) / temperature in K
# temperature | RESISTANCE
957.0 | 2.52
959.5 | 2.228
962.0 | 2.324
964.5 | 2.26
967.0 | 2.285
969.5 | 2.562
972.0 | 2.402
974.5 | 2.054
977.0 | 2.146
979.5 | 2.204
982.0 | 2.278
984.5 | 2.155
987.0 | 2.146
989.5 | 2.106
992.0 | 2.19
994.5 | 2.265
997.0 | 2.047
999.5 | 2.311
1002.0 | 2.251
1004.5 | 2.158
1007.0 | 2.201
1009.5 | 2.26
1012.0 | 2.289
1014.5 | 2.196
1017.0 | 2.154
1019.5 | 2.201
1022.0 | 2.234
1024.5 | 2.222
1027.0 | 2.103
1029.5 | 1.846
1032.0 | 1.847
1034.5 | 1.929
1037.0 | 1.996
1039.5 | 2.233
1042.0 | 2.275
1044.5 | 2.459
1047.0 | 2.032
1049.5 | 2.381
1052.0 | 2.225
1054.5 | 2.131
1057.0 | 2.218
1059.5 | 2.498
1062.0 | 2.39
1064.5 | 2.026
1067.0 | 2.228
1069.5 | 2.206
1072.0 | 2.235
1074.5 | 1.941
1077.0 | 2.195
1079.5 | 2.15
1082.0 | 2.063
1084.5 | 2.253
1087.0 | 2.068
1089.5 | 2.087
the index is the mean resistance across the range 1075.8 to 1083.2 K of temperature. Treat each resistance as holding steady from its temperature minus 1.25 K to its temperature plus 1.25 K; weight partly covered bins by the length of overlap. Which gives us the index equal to 2.14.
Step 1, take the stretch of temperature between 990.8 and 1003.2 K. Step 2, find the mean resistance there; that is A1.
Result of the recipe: 2.21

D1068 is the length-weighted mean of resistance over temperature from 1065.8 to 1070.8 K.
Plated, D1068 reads 2.22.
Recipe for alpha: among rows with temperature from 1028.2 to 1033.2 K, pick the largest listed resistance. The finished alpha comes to 1.847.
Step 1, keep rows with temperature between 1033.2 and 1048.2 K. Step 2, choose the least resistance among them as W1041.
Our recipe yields 1.929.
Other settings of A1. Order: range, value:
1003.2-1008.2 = 2.18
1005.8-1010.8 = 2.23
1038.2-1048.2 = 2.25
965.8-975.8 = 2.33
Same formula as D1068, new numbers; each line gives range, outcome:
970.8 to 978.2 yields 2.2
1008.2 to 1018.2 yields 2.22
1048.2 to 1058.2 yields 2.24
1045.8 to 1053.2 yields 2.21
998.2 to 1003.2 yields 2.28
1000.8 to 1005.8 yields 2.2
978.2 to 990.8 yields 2.18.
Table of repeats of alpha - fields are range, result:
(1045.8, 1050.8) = 2.381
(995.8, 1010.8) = 2.311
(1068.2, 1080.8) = 2.235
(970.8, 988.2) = 2.402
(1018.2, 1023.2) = 2.234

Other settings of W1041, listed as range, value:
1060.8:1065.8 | 2.026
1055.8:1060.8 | 2.218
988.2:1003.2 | 2.047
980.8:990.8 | 2.106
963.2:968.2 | 2.26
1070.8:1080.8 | 1.941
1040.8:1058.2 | 2.032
